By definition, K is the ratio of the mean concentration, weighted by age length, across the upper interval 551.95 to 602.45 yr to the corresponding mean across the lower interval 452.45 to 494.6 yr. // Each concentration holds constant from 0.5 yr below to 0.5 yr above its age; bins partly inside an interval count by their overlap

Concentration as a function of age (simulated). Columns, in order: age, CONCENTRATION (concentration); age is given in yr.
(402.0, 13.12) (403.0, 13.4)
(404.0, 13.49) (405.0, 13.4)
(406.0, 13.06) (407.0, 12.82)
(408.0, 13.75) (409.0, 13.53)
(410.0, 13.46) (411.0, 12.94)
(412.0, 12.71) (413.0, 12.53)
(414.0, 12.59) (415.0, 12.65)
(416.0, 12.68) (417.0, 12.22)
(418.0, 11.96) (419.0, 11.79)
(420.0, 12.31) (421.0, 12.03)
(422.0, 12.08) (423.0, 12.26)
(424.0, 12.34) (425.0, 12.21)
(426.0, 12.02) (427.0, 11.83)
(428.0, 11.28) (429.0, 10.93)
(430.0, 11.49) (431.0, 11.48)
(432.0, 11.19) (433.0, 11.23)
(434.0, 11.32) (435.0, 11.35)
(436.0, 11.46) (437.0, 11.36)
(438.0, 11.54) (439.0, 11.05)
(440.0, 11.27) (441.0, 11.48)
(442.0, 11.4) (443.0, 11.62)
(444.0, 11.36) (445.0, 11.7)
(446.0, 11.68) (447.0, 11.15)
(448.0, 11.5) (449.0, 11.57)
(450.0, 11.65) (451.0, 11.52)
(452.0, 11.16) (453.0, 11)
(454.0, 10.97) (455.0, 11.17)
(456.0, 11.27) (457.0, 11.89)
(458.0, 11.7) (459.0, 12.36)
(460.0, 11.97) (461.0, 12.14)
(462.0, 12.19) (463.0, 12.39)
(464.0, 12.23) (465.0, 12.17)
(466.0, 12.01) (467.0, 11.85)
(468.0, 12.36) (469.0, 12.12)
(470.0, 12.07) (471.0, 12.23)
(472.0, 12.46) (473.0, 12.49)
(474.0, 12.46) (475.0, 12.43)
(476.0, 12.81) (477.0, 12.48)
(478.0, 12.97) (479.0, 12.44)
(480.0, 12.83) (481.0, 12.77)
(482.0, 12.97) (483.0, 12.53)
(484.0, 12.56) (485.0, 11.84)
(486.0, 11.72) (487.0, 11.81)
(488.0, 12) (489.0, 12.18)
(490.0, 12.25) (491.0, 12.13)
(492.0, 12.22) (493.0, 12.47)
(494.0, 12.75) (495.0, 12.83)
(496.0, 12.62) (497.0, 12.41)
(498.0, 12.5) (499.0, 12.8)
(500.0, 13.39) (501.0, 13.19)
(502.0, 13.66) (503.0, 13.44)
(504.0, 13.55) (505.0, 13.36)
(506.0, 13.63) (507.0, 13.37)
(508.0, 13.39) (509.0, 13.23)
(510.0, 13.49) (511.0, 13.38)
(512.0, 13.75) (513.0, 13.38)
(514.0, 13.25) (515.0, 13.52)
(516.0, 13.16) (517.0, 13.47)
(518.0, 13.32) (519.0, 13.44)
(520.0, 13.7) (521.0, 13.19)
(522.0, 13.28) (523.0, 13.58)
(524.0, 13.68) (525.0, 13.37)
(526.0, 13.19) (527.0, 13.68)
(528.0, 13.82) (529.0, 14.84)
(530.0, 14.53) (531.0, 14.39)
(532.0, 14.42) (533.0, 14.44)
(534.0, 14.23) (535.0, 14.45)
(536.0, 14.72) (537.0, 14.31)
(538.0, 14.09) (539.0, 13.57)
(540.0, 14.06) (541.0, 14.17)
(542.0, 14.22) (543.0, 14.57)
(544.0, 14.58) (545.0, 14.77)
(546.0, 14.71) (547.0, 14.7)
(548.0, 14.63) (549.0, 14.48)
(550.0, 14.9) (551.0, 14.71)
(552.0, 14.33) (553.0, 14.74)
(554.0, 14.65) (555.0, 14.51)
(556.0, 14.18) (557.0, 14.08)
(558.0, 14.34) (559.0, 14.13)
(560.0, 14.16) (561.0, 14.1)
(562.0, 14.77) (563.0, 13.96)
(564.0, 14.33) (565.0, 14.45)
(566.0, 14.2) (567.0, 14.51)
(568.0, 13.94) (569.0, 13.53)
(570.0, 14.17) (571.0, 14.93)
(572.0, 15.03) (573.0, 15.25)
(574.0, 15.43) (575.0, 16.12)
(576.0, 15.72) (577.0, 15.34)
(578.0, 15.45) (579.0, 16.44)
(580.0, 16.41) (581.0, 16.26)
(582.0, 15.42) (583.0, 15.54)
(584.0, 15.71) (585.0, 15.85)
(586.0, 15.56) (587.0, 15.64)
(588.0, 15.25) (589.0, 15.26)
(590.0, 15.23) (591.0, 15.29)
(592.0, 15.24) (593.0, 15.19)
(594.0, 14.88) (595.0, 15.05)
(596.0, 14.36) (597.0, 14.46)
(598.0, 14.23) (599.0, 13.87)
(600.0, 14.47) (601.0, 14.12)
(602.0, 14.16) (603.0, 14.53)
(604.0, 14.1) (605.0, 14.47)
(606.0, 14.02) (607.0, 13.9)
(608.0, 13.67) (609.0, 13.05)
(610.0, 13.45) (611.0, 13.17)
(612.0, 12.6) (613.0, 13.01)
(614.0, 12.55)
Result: 1.22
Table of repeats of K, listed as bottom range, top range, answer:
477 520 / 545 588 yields 1.15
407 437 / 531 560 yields 1.19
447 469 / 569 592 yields 1.32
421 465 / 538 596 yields 1.28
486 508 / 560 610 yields 1.16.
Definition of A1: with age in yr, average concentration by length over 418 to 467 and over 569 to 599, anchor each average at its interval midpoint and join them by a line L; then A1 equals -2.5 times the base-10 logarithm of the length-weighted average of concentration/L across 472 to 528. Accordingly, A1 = 0.01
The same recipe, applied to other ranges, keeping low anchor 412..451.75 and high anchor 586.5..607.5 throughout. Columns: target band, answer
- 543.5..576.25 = -0.044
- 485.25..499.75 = 0.040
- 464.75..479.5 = 0.007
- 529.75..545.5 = -0.058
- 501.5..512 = -0.034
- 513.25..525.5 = -0.011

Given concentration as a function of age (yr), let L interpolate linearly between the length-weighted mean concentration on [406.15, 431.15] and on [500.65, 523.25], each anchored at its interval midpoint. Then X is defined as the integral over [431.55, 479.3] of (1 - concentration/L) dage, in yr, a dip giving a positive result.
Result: 3.6 yr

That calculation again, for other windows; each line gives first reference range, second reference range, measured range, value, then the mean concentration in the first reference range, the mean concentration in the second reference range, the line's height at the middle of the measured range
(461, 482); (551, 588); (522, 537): -0.2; 12.4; 14.9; 13.9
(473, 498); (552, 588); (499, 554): -1.1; 12.4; 14.9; 13.6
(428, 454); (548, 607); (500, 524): -0.5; 11.4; 14.8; 13.2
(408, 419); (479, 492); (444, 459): 1.3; 12.7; 12.3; 12.5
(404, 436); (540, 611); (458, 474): 1.0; 12.2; 14.7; 13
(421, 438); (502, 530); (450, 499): 1.7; 11.6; 13.5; 12.6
